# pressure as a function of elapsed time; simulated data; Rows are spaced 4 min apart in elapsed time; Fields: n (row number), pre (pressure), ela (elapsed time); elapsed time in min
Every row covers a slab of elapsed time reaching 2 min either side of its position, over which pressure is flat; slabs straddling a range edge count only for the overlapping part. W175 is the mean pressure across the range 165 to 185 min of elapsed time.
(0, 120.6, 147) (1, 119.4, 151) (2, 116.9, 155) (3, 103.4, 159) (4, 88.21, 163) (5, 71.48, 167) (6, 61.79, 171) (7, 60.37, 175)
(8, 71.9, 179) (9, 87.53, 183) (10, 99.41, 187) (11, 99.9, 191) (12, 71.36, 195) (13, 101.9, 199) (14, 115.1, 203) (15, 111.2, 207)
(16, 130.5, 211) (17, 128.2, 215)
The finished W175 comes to 70.6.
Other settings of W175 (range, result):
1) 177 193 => 89.7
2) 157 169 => 87.7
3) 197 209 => 109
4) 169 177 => 61.1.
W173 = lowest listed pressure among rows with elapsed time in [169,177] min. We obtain 60.37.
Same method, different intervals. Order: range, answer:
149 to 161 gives 103.4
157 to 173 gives 61.79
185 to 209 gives 71.36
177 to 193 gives 71.9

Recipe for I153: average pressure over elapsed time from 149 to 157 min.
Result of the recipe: 118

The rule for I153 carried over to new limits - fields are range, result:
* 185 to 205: 97.5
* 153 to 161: 110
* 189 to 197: 85.6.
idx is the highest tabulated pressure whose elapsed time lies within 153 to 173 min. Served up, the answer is 116.9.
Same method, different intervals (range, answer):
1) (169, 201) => 101.9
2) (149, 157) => 119.4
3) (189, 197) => 99.9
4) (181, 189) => 99.41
